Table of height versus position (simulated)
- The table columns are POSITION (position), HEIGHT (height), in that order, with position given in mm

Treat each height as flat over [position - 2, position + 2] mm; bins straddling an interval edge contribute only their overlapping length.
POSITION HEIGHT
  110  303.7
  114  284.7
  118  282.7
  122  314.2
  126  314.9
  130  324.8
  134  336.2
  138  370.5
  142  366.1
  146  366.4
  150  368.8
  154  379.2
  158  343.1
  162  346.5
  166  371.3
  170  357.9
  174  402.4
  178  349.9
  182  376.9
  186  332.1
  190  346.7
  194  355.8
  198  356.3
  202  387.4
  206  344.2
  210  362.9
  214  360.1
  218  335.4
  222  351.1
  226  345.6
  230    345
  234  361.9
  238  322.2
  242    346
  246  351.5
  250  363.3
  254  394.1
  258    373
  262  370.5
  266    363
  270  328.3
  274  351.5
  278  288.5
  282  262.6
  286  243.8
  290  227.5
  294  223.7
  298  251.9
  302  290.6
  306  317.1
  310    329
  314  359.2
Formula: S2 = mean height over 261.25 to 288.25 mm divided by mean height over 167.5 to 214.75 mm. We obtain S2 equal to 0.9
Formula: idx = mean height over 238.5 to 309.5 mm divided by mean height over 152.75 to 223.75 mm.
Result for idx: 0.88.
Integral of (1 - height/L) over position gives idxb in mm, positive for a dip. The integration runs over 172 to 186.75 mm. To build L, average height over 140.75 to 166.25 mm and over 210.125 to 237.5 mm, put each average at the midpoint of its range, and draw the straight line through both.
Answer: -0.4 mm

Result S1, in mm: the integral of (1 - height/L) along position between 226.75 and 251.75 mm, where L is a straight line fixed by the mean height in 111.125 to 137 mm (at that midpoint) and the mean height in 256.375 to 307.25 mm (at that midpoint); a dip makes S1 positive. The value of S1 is -3.8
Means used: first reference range 312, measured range 348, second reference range 299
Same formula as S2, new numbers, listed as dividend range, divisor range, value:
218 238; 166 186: 0.94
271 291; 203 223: 0.79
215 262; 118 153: 1.03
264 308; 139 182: 0.78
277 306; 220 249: 0.75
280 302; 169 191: 0.68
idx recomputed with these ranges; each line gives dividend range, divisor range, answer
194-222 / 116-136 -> 1.14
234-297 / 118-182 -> 0.91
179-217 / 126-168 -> 1.01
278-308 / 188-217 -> 0.73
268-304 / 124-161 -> 0.78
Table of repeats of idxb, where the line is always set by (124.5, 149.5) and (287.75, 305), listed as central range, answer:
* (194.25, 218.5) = -4.14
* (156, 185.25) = -3.09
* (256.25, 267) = -3.78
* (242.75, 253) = -2.84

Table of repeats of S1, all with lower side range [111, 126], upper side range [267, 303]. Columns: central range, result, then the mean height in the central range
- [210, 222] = -2.77 mm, 351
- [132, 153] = -4.87 mm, 362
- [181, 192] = -2.32 mm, 350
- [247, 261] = -4.71 mm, 375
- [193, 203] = -2.72 mm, 365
